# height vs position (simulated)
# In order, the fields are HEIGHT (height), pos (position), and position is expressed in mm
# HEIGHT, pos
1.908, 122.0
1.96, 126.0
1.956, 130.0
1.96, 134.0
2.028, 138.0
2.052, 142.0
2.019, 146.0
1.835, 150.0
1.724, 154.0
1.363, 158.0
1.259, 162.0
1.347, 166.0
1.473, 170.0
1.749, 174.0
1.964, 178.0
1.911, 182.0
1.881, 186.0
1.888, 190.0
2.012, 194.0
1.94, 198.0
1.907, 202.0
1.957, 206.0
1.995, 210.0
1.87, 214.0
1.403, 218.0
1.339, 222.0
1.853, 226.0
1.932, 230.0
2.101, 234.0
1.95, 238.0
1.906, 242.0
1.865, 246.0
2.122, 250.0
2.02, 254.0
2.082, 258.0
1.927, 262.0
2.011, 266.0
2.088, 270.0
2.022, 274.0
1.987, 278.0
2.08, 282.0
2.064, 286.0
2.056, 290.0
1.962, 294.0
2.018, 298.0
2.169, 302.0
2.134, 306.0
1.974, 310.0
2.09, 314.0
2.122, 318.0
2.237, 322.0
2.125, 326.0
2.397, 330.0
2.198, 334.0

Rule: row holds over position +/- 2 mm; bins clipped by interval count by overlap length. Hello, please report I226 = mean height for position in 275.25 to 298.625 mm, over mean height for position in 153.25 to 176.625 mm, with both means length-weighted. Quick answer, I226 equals 1.36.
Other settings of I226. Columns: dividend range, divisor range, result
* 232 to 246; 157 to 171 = 1.46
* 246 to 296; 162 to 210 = 1.12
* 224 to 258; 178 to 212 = 1.02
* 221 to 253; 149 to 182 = 1.19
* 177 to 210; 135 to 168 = 1.13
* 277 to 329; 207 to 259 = 1.11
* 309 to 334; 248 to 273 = 1.06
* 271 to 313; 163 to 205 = 1.14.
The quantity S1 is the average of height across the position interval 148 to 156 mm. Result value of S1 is 1.78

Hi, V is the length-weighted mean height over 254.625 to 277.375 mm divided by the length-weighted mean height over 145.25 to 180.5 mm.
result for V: 1.24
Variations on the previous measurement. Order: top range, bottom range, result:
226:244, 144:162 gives 1.16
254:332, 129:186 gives 1.18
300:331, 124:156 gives 1.11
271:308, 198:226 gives 1.16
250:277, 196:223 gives 1.14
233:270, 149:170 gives 1.35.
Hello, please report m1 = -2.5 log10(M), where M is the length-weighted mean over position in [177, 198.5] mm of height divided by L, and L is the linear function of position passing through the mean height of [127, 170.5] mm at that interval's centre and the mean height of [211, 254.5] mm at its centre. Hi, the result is -0.08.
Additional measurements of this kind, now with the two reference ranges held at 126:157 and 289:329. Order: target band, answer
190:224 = 0.104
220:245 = 0.096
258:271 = 0.020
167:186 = 0.115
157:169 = 0.411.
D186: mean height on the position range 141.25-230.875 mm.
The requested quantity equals 1.76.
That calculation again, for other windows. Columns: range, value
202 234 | 1.79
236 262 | 1.99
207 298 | 1.94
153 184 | 1.59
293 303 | 2.05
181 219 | 1.89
